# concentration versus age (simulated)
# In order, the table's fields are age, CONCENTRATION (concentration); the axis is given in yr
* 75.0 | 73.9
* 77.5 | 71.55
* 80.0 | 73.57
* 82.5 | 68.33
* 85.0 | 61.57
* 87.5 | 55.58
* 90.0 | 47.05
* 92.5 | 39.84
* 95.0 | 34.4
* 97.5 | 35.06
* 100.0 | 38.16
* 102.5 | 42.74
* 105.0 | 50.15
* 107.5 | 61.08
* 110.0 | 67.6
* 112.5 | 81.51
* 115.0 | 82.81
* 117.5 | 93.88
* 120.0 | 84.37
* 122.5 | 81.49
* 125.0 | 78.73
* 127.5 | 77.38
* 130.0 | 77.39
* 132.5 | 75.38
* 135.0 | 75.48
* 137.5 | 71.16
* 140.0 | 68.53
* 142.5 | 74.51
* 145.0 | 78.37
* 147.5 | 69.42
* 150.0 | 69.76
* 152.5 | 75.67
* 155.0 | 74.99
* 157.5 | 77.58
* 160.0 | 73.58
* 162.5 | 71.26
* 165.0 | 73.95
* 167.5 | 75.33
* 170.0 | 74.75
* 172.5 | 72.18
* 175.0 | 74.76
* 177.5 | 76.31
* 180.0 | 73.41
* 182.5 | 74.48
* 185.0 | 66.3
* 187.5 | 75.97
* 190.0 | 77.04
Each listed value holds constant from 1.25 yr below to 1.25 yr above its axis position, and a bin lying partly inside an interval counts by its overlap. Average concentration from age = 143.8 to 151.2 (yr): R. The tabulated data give 72.5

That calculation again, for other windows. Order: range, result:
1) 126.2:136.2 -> 76.4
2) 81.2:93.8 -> 54.5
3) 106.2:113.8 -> 70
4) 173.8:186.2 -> 73.1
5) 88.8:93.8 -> 43.3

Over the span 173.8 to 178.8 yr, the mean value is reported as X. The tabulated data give 75.5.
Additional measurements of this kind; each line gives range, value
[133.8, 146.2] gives 73.6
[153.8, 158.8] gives 76.3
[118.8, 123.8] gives 82.9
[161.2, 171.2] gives 73.8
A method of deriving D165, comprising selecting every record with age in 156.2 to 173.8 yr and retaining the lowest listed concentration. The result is 71.26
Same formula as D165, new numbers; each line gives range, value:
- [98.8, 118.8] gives 38.16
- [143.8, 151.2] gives 69.42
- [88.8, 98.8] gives 34.4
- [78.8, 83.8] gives 68.33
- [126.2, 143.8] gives 68.53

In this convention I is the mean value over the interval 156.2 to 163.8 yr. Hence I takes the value 74.1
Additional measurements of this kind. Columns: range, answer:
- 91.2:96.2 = 37.2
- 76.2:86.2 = 68.8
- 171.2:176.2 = 73.5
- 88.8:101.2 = 38.9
